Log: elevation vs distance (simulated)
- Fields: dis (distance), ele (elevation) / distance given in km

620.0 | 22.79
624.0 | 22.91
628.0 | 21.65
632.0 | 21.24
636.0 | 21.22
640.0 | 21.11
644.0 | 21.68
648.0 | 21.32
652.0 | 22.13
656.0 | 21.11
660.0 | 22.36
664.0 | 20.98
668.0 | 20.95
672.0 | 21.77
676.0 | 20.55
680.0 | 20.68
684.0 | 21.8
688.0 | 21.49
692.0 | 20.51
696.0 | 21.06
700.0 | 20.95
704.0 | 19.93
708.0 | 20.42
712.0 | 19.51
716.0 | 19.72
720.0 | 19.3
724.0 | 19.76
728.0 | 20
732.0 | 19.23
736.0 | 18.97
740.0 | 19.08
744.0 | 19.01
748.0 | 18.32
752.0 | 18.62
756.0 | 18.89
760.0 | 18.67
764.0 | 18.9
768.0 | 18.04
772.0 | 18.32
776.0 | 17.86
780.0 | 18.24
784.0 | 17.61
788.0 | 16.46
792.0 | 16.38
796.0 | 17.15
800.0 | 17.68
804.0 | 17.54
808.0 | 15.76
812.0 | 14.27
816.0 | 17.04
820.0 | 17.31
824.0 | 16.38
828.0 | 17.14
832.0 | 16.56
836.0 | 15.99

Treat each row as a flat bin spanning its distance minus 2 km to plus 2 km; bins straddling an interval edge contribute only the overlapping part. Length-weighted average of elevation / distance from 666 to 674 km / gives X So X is 21.4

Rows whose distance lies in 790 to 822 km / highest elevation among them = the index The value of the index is 17.68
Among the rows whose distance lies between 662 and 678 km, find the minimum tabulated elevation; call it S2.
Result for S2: 20.55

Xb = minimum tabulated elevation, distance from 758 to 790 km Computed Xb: 16.46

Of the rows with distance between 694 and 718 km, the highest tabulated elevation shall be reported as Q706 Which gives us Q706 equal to 21.06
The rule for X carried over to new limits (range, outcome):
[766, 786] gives 18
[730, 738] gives 19.1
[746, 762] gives 18.6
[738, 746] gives 19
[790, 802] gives 17.1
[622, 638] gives 21.8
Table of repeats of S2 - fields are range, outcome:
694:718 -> 19.51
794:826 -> 14.27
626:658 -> 21.11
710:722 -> 19.3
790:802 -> 16.38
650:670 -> 20.95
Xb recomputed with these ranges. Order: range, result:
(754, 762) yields 18.67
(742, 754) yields 18.32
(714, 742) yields 18.97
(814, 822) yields 17.04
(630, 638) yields 21.22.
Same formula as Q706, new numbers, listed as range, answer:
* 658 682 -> 22.36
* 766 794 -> 18.32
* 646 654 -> 22.13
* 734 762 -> 19.08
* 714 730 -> 20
